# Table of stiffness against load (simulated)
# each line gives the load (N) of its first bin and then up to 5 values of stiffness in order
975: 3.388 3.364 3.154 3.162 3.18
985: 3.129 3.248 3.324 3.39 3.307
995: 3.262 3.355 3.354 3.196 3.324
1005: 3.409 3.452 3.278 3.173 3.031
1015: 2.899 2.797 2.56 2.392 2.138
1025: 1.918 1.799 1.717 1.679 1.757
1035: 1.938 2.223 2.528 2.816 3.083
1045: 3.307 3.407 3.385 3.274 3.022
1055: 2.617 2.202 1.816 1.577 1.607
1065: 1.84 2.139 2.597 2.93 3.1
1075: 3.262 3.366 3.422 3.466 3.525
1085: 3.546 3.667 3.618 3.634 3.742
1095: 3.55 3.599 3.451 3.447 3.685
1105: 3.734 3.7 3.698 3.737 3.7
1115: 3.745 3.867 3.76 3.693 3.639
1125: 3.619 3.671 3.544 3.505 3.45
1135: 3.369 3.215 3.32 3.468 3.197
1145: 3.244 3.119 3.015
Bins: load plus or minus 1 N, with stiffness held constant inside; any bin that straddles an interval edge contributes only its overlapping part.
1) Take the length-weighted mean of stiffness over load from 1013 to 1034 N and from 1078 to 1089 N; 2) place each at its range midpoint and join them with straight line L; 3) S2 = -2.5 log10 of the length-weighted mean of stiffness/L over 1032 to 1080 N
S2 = 0.11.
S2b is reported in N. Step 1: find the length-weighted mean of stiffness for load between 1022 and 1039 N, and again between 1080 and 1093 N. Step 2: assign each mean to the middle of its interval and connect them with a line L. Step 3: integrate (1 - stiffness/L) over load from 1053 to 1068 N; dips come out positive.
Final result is 4.0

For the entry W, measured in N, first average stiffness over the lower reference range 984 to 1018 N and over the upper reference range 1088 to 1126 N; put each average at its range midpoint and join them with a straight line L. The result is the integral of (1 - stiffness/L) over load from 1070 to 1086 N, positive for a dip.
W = 1.0 N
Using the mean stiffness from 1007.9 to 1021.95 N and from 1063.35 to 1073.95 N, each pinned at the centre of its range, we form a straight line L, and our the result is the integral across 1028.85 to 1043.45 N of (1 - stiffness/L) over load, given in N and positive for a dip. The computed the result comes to 2.7 N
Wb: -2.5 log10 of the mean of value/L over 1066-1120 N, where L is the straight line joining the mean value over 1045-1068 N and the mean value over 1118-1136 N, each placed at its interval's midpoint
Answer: -0.14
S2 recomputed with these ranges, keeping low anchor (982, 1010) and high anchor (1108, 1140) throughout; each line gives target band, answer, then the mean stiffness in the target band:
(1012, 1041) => 0.43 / 2.26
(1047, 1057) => 0.14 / 3.02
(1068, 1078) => 0.14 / 3.05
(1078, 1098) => -0.02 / 3.58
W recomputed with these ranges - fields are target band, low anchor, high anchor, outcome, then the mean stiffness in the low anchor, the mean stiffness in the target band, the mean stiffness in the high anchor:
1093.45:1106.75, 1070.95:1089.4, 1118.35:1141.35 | -0.5 N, 3.41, 3.59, 3.52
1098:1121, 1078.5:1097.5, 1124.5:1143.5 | -1.1 N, 3.58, 3.68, 3.44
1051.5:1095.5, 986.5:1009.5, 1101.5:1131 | 8.0 N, 3.33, 2.92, 3.69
